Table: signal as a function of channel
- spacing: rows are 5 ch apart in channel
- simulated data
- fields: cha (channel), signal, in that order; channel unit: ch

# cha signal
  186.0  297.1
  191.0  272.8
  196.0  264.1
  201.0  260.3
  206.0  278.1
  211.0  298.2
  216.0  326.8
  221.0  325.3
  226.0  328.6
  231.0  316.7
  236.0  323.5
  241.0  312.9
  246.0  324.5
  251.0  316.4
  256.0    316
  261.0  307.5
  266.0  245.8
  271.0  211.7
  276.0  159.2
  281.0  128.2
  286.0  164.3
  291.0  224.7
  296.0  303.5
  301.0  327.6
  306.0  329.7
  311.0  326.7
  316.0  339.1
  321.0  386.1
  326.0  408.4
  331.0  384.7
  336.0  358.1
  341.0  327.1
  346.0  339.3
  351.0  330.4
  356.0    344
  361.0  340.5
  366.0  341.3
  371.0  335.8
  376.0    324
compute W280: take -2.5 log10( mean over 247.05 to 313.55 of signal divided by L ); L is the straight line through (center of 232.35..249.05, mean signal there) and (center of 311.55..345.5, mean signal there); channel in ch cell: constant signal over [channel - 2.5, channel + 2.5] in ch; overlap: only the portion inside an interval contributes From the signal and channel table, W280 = 0.29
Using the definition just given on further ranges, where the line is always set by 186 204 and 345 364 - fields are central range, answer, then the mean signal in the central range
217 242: -0.13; 322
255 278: 0.22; 246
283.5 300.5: 0.28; 242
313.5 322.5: -0.12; 360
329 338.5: -0.13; 371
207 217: -0.10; 305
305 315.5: -0.03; 330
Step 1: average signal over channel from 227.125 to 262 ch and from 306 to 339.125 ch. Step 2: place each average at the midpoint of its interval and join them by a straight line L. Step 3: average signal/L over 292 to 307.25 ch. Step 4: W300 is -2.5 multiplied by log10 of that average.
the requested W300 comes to 0.13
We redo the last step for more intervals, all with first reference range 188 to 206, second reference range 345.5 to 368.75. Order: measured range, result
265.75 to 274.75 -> 0.36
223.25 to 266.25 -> -0.09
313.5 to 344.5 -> -0.12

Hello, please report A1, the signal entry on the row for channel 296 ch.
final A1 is 303.5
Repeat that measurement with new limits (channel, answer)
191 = 272.8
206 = 278.1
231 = 316.7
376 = 324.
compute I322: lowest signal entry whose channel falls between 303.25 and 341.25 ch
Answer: 326.7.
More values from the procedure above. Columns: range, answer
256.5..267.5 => 245.8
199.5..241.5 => 260.3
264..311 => 128.2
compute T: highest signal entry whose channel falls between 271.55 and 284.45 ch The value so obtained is 159.2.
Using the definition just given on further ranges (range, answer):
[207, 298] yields 328.6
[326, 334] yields 408.4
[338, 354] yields 339.3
